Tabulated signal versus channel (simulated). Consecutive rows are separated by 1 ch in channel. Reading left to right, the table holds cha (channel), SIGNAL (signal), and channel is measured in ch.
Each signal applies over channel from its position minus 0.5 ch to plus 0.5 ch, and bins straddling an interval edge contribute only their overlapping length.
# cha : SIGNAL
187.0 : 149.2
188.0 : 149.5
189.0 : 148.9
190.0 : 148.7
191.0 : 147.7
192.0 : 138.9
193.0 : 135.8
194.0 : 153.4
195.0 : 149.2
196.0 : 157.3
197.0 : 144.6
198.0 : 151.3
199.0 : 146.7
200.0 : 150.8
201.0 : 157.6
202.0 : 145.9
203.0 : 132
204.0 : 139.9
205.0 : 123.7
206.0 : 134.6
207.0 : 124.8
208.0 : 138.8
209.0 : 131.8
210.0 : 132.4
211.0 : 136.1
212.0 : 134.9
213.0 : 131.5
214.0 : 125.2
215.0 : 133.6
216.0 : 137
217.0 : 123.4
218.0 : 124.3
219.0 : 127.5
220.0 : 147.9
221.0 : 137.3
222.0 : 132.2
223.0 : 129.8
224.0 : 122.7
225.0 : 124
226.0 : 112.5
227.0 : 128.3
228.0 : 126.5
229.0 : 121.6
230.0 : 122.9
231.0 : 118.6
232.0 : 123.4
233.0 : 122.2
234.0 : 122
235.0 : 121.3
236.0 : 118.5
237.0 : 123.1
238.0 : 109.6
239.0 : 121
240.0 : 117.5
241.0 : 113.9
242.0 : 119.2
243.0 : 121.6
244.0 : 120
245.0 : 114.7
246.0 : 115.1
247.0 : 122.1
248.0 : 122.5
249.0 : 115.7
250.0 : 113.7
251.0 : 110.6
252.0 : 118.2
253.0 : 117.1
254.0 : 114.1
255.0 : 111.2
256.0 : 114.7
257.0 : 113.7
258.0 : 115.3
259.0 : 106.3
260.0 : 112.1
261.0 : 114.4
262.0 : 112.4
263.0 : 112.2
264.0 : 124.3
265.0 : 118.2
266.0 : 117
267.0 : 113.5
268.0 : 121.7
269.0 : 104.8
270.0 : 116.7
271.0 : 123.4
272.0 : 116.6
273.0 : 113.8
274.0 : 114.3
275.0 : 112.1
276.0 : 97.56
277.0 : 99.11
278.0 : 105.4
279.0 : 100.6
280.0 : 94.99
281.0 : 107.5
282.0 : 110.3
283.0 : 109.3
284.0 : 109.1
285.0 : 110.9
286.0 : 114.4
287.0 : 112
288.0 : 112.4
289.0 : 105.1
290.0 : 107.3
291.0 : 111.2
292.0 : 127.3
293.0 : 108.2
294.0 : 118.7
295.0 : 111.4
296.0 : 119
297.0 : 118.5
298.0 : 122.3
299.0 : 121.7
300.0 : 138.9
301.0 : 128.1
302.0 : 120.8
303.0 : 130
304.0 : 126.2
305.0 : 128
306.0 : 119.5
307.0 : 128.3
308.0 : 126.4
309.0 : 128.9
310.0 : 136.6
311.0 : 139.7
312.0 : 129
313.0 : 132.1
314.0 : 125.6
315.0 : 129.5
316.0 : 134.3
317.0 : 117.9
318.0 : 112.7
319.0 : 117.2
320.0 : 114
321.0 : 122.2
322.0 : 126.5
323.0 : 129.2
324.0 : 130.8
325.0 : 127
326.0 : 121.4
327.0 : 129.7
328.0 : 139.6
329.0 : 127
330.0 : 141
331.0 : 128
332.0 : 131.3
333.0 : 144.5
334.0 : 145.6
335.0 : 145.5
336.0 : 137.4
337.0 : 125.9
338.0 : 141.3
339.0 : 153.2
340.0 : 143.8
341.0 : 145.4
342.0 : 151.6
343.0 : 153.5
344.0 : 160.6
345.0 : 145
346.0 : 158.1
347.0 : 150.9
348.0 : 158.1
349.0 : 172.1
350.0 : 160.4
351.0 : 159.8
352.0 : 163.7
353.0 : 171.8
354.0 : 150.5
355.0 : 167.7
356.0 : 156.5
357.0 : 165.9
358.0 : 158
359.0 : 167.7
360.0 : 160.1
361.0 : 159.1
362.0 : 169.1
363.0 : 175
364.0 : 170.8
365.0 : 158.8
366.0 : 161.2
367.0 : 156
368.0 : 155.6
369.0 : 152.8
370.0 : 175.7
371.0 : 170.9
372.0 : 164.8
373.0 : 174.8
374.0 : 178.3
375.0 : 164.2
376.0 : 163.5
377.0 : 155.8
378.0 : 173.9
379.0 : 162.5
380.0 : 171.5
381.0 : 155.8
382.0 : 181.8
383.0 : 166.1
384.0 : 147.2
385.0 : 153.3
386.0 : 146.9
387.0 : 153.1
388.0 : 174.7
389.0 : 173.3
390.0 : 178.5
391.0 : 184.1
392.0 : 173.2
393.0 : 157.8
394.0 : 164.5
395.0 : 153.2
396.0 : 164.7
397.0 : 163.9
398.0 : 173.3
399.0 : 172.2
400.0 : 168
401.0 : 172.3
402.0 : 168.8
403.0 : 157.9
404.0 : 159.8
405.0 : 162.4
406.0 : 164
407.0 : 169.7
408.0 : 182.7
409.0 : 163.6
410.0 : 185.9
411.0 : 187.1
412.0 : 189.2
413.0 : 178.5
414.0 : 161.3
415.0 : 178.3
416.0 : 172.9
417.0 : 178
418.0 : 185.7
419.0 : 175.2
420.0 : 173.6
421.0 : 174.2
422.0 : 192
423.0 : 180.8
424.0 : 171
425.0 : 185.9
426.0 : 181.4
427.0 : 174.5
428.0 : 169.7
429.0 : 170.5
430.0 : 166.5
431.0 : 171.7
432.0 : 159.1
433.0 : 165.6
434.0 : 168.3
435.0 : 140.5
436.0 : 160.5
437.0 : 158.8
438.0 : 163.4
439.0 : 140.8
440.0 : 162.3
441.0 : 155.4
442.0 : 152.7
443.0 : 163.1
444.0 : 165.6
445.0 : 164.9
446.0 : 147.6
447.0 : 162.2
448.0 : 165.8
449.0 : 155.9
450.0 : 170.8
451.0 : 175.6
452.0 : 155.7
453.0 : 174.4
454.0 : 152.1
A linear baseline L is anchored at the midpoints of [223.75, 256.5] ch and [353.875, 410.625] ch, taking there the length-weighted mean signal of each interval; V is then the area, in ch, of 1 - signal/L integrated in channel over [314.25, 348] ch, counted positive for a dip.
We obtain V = 2.9 ch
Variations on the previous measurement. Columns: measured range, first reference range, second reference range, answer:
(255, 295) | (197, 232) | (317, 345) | 6.59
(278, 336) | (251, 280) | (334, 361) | 4.80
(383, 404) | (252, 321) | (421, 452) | -1.85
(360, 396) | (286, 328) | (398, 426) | -1.65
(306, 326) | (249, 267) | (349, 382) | 2.11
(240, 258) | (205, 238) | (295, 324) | 1.50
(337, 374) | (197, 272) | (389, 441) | -1.15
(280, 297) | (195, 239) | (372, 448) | 3.89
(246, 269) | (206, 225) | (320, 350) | 3.34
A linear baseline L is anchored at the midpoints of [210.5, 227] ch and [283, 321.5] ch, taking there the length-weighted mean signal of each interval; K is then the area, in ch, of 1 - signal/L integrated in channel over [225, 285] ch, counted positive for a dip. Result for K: 5.3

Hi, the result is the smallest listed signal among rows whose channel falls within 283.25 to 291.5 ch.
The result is 105.1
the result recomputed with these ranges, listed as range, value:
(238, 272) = 104.8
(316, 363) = 112.7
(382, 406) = 146.9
